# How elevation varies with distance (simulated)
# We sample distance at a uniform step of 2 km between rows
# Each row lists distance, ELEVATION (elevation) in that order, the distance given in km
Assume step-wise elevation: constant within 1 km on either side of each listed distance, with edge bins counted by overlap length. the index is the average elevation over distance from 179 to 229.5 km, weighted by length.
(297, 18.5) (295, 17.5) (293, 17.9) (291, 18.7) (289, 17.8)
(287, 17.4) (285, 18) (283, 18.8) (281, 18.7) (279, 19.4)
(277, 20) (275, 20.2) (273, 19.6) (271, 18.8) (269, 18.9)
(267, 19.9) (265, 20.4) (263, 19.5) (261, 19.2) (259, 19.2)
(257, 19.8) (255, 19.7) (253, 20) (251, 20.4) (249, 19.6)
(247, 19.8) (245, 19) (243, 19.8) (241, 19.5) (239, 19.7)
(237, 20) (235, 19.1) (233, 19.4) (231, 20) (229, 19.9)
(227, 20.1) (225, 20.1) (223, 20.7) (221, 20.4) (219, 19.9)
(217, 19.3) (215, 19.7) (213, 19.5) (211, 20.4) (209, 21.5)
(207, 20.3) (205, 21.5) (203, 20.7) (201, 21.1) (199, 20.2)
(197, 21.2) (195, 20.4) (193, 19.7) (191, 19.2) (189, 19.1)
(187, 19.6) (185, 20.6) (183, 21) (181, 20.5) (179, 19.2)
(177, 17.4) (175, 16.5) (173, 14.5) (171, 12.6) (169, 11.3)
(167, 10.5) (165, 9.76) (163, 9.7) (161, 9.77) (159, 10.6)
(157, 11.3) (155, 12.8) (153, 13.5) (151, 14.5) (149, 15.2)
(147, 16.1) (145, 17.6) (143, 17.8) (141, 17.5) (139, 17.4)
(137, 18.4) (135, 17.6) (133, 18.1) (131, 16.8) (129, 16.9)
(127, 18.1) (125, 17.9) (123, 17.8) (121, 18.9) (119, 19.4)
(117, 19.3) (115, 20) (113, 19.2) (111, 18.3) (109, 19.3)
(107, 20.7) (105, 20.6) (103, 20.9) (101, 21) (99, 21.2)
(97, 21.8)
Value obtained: 20.2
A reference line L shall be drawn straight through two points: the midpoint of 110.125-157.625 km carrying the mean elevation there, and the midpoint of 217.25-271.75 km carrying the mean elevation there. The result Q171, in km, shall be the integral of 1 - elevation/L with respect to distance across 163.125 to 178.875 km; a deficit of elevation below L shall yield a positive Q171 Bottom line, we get 4.1 km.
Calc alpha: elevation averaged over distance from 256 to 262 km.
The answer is 19.4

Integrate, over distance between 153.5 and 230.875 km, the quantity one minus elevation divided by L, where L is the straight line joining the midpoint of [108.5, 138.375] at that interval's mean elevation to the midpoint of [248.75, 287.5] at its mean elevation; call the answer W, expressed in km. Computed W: 4.9 km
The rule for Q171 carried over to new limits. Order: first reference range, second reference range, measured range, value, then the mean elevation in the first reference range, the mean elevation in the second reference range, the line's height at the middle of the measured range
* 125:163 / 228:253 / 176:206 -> -4.4 km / 15.5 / 19.7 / 17.5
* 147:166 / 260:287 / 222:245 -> -4.1 km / 12.1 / 19.3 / 16.8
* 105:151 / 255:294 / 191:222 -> -2.9 km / 18.1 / 19.1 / 18.6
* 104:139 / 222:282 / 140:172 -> 9.7 km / 18.6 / 19.7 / 18.9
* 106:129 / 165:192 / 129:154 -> 1.9 km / 18.9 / 16.8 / 18.1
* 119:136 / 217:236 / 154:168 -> 6.0 km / 17.9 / 19.9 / 18.6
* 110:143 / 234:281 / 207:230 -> -1.1 km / 18.2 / 19.6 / 19.2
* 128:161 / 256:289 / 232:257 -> -1.7 km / 15.6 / 19.2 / 18.4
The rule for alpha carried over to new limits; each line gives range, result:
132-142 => 17.8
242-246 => 19.4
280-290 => 18.1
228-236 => 19.6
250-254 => 20.2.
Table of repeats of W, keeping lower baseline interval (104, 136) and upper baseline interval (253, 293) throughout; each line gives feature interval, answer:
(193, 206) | -1.3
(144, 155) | 2.1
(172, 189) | 0.2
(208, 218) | -0.6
